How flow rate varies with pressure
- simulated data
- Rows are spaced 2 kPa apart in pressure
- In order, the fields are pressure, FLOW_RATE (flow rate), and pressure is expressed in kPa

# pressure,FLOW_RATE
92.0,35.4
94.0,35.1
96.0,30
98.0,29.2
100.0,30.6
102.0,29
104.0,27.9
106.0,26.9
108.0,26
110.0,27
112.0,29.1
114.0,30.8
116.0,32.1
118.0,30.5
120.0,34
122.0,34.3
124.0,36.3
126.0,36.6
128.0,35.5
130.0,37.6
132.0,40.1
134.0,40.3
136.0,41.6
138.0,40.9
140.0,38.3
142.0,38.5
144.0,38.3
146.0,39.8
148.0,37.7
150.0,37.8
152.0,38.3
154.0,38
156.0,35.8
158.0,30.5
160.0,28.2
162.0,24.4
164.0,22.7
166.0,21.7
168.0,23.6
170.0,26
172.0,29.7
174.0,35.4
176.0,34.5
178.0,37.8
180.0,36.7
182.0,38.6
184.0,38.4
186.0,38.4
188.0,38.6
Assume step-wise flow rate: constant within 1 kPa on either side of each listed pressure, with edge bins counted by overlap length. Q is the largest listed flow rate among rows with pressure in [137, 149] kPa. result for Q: 40.9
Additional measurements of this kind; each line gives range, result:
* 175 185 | 38.6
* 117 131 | 37.6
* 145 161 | 39.8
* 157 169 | 30.5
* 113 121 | 34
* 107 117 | 32.1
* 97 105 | 30.6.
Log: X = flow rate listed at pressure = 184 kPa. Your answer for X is 38.4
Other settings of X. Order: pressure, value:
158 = 30.5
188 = 38.6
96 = 30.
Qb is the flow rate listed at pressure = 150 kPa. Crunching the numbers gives 37.8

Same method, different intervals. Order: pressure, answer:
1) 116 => 32.1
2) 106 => 26.9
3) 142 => 38.5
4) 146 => 39.8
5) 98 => 29.2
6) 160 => 28.2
